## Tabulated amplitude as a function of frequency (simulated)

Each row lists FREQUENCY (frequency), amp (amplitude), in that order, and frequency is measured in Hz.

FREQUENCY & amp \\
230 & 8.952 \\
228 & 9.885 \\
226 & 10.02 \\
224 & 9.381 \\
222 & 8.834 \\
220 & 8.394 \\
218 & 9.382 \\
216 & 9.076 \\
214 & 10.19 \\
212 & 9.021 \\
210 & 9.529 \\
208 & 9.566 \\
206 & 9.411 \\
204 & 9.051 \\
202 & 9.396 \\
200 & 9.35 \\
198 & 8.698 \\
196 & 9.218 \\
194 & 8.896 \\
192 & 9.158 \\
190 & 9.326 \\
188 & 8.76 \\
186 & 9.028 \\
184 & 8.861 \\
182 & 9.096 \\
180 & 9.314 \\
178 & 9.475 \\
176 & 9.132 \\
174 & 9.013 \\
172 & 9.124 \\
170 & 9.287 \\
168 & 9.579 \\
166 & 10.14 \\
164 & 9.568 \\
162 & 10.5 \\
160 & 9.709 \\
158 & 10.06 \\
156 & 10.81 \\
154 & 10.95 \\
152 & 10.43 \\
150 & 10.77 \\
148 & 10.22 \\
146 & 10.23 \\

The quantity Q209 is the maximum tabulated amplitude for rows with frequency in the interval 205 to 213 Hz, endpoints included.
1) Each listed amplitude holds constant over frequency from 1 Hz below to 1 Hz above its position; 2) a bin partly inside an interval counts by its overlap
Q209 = 9.566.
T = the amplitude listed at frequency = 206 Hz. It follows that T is 9.411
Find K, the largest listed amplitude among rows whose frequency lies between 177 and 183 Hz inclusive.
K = 9.475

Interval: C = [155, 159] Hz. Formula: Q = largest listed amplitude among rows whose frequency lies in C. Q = 10.81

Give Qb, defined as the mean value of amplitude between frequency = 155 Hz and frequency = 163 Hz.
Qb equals 10.3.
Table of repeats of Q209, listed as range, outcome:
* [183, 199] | 9.326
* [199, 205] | 9.396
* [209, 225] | 10.19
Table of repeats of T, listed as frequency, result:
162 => 10.5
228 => 9.885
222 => 8.834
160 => 9.709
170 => 9.287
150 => 10.77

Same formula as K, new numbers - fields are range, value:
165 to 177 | 10.14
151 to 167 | 10.95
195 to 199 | 9.218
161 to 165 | 10.5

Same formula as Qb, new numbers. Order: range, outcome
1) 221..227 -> 9.41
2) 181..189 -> 8.94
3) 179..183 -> 9.21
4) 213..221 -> 9.26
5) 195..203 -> 9.17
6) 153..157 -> 10.9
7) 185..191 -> 9.04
